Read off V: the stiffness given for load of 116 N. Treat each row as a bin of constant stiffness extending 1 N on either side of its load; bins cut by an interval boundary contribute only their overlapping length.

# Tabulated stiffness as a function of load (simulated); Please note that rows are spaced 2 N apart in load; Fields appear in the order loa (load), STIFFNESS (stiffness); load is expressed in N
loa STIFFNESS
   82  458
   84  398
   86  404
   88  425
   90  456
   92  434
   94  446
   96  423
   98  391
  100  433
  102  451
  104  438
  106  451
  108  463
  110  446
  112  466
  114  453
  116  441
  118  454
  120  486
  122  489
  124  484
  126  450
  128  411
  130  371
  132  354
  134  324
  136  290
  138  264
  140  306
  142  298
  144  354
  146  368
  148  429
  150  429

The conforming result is 441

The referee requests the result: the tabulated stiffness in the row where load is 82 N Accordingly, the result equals 458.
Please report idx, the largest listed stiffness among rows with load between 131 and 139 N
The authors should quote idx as 354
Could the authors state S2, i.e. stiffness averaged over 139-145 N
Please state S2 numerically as 319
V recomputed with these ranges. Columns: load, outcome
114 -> 453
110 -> 446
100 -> 433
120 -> 486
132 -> 354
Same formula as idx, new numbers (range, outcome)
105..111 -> 463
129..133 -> 371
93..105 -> 451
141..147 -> 368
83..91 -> 456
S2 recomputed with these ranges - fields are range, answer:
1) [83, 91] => 421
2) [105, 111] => 453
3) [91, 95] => 440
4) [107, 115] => 457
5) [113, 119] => 449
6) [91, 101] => 425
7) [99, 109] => 447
